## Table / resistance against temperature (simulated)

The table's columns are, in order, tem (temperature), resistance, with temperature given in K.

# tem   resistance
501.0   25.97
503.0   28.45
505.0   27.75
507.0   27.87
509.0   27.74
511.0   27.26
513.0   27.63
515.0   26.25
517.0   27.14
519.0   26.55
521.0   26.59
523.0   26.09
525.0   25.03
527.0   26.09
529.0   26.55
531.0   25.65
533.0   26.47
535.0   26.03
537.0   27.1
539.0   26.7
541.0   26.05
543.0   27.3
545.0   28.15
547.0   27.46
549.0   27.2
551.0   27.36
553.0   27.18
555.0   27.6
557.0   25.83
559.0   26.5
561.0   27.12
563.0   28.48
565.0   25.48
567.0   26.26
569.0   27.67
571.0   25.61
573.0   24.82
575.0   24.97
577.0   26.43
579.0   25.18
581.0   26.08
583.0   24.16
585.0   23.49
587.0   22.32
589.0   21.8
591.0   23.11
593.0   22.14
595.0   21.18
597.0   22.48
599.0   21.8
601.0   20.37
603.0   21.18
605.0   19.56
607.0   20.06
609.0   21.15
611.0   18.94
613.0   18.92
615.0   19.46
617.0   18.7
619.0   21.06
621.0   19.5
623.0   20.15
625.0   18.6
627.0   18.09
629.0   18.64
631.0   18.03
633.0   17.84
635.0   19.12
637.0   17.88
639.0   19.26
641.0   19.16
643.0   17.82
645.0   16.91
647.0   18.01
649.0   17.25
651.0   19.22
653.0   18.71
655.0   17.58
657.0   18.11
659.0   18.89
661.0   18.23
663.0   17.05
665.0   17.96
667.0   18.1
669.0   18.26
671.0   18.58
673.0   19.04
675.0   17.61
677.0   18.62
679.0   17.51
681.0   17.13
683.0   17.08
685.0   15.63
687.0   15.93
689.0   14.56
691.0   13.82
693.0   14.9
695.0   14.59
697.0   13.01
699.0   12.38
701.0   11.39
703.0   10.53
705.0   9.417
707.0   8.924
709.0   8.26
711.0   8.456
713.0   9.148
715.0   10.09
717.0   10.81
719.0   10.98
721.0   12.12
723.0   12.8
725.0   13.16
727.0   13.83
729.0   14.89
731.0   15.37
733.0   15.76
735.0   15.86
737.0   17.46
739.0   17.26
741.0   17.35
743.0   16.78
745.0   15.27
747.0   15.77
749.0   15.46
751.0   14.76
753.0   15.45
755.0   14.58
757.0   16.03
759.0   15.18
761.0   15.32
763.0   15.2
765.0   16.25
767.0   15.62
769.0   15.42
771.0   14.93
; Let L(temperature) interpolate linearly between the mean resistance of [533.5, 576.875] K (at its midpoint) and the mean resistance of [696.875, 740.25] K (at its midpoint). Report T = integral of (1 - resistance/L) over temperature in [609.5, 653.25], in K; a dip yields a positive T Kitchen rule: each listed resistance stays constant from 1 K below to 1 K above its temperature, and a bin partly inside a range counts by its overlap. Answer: 2.8 K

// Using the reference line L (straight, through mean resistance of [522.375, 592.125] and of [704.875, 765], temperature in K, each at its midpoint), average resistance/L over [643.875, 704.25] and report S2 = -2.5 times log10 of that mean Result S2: 0.10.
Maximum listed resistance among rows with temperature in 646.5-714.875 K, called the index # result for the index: 19.22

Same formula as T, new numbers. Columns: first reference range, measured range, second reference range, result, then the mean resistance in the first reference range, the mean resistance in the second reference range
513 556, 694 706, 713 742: 2.97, 26.7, 14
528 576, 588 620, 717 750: 3.50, 26.6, 14.9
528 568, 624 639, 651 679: 1.67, 26.8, 18.2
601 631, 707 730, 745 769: 7.37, 19.5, 15.4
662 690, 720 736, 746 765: 1.81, 17.4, 15.4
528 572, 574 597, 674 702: 0.20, 26.8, 15.3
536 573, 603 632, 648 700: 2.98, 26.9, 16.9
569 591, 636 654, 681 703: 0.33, 24.6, 14.3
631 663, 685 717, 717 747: 8.60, 18.2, 14.8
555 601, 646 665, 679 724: -1.25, 24.6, 12.5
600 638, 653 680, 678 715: -4.95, 19.3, 12.8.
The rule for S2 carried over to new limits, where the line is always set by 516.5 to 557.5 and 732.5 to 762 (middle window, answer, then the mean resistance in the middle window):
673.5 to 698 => 0.196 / 15.9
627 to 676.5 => 0.142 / 18.2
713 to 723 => 0.497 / 11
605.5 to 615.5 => 0.163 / 19.7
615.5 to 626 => 0.144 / 19.6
